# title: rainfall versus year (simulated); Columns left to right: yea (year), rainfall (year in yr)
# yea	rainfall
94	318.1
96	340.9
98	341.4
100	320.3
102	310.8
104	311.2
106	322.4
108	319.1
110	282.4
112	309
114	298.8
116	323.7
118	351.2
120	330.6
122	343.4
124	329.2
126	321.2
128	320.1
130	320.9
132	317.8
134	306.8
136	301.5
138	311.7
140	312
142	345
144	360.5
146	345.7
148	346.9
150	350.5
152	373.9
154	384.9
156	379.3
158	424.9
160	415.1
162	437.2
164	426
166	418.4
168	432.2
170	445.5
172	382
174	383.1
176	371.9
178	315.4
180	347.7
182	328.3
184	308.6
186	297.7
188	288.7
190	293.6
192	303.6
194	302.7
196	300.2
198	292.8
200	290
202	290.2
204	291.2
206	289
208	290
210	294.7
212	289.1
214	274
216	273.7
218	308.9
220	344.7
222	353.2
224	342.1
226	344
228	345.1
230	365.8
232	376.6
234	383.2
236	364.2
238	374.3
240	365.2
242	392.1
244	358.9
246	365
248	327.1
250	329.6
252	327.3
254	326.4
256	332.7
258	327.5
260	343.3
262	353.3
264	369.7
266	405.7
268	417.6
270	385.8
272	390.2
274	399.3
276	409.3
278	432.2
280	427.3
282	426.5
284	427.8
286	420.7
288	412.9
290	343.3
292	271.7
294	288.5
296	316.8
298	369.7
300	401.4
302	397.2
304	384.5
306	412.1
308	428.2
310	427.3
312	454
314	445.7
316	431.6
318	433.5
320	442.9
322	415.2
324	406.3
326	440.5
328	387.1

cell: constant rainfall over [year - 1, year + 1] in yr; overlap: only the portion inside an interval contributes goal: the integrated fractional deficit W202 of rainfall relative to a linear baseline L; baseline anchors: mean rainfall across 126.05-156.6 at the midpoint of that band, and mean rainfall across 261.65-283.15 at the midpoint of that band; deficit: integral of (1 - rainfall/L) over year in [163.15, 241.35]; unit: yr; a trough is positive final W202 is 6.7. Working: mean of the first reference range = 337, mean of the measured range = 336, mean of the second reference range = 403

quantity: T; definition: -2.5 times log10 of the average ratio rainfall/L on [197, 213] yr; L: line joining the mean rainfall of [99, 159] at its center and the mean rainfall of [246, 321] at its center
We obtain 0.23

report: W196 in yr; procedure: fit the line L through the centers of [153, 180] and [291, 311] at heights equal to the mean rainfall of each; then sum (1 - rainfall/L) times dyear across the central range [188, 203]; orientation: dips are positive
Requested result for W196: 3.71 yr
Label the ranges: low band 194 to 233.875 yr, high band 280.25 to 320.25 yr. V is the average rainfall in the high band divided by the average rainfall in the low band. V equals 1.26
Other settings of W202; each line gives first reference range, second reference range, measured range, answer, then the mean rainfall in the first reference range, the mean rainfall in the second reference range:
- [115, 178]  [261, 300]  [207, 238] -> 3.5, 361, 383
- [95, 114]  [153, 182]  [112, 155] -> 2.4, 317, 395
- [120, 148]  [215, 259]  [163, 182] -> -3.1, 327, 347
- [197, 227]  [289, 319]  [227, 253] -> -2.4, 305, 387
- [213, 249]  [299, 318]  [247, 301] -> 2.6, 348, 421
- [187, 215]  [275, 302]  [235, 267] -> -1.0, 292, 381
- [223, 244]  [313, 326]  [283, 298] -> 1.9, 365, 430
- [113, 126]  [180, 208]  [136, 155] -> -1.6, 329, 300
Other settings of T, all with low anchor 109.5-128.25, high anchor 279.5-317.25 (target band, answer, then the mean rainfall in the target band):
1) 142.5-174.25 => -0.165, 394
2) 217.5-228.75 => 0.070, 341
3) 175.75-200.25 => 0.132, 310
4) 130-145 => 0.025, 322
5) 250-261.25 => 0.138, 332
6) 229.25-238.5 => -0.014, 373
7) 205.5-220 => 0.225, 292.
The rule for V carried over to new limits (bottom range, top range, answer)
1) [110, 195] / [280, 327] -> 1.15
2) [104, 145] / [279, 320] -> 1.24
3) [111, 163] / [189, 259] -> 0.95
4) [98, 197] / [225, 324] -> 1.12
